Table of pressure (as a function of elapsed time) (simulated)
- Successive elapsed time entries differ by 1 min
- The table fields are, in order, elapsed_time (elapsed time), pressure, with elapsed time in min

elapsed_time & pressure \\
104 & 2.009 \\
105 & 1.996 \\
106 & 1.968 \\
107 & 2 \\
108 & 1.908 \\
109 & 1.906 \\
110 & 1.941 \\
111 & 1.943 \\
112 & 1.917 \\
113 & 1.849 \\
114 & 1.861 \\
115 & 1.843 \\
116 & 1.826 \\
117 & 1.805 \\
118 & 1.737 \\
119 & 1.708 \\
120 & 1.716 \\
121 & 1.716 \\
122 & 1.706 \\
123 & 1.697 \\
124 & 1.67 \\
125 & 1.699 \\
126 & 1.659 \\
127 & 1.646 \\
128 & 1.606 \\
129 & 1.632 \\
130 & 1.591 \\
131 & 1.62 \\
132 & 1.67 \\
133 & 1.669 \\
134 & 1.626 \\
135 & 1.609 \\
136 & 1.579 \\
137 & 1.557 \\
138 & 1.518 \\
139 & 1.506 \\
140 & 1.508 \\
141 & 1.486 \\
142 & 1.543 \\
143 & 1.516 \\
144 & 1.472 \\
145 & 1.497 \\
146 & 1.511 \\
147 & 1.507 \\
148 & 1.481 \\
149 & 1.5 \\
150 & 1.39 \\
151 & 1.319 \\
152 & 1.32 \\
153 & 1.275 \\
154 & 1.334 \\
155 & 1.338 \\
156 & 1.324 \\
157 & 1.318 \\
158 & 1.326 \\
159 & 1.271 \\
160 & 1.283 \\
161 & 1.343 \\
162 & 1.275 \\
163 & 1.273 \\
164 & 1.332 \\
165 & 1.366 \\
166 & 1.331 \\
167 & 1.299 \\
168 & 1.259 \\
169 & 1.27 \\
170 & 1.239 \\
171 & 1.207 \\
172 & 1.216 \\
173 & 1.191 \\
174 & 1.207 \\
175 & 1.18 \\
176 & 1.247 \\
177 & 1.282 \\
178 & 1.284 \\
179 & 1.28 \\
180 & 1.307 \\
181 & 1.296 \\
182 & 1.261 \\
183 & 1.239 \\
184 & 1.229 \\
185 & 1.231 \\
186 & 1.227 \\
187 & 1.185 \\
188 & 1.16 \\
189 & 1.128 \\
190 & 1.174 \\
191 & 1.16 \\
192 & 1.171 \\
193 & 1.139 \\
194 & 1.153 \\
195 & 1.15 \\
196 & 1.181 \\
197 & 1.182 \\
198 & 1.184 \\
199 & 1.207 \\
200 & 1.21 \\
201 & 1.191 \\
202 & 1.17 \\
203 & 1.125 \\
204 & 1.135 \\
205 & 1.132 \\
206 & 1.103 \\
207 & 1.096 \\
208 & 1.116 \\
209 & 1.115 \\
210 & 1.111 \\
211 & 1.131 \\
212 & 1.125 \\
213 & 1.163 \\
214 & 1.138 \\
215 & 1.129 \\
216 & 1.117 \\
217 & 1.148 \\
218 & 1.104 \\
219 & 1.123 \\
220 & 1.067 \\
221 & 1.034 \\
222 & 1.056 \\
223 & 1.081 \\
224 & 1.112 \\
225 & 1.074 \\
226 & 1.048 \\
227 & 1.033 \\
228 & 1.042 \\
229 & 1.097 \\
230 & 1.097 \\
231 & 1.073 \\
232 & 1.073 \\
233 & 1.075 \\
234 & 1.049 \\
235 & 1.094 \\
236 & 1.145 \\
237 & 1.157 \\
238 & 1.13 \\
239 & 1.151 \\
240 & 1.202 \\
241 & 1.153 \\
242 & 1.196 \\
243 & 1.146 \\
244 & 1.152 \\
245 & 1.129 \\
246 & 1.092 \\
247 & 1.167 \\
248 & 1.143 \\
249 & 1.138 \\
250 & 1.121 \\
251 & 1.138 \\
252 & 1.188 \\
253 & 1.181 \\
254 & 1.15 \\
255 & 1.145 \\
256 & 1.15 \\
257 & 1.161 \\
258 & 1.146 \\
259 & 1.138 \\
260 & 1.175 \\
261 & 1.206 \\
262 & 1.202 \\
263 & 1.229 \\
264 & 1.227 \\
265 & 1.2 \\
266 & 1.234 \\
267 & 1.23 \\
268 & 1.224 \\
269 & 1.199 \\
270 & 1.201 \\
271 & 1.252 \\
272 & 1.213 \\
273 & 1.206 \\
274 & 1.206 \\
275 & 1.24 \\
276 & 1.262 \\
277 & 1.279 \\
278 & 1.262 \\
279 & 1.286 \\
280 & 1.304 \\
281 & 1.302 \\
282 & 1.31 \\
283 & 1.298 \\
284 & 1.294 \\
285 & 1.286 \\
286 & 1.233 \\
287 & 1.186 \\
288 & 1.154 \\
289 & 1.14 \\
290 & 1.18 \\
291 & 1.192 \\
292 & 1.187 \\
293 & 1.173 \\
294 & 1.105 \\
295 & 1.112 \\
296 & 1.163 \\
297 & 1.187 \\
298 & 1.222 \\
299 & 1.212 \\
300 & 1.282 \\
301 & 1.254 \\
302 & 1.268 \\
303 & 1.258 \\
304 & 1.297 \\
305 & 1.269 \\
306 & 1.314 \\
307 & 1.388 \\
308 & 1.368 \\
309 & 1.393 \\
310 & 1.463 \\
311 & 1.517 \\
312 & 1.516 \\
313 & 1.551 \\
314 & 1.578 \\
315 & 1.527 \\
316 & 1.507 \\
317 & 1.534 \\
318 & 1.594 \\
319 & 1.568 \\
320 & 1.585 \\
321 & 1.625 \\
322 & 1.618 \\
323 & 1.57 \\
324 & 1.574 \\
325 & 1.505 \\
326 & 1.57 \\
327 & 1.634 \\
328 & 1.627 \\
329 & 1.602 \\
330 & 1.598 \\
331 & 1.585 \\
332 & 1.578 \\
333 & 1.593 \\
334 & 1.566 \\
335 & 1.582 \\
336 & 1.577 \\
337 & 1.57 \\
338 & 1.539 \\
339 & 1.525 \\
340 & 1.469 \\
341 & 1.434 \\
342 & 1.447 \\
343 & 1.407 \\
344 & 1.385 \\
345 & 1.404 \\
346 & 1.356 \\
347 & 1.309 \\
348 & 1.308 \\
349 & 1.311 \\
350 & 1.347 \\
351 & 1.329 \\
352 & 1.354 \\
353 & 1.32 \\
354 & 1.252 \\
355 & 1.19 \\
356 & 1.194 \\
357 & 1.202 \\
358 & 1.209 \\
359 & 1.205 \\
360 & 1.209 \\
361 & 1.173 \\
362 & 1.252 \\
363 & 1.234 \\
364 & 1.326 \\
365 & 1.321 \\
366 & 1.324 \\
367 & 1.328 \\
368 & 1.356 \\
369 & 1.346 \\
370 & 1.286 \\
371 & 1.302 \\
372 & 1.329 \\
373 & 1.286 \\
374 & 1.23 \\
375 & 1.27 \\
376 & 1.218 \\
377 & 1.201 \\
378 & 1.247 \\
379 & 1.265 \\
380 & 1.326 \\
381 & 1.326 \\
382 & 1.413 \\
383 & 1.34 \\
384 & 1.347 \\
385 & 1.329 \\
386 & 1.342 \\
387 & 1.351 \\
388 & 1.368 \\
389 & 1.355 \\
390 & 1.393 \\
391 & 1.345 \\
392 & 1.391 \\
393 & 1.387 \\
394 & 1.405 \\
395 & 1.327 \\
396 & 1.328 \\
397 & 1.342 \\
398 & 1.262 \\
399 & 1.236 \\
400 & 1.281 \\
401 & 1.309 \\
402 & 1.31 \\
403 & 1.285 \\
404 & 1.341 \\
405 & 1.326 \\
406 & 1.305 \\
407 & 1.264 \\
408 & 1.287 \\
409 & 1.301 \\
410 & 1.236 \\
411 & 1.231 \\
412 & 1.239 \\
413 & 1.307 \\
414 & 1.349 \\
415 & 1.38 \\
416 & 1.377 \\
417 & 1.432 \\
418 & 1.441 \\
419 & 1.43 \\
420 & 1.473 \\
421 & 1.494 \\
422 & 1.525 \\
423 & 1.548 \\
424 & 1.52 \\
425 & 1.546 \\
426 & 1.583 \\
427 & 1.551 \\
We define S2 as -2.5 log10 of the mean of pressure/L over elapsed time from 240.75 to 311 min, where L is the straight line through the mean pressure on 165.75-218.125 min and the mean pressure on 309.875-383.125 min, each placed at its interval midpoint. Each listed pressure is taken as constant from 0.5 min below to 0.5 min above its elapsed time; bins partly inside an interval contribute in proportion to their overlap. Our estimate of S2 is 0.08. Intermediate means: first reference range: 1.19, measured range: 1.22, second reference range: 1.41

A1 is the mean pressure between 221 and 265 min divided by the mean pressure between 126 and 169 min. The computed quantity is 0.8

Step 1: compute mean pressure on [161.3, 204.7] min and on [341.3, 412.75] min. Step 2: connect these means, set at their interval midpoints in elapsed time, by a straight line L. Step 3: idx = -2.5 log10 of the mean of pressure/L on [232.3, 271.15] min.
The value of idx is 0.08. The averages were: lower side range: 1.22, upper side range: 1.31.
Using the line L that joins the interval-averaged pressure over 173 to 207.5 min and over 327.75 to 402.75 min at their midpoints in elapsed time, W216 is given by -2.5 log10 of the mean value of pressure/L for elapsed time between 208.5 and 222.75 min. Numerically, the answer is 0.099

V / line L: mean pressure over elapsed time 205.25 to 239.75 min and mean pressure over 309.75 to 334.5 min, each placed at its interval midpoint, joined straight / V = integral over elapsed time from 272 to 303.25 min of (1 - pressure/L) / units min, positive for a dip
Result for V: 4.0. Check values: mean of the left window 1.1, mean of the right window 1.57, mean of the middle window 1.23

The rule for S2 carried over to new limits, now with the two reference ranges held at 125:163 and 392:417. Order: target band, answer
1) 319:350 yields -0.12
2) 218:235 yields 0.31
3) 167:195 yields 0.19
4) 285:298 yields 0.18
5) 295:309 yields 0.09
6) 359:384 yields 0.04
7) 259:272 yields 0.16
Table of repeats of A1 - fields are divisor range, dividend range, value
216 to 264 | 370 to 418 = 1.17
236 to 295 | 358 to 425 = 1.11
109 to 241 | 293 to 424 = 1.03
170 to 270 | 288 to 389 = 1.18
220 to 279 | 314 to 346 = 1.34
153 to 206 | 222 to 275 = 0.93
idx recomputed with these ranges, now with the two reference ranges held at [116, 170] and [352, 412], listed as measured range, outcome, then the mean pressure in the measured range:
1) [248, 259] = 0.215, 1.15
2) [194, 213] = 0.249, 1.15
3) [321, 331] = -0.184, 1.59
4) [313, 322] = -0.162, 1.57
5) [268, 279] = 0.126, 1.23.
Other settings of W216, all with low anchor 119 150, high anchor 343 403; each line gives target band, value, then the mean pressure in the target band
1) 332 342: -0.142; 1.54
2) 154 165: 0.187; 1.31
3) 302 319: -0.047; 1.44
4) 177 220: 0.278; 1.17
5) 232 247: 0.279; 1.13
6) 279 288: 0.115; 1.27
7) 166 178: 0.237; 1.24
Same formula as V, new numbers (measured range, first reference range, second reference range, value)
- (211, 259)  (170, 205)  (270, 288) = 4.28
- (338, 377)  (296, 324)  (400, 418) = 1.70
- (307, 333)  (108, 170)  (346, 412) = -3.63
